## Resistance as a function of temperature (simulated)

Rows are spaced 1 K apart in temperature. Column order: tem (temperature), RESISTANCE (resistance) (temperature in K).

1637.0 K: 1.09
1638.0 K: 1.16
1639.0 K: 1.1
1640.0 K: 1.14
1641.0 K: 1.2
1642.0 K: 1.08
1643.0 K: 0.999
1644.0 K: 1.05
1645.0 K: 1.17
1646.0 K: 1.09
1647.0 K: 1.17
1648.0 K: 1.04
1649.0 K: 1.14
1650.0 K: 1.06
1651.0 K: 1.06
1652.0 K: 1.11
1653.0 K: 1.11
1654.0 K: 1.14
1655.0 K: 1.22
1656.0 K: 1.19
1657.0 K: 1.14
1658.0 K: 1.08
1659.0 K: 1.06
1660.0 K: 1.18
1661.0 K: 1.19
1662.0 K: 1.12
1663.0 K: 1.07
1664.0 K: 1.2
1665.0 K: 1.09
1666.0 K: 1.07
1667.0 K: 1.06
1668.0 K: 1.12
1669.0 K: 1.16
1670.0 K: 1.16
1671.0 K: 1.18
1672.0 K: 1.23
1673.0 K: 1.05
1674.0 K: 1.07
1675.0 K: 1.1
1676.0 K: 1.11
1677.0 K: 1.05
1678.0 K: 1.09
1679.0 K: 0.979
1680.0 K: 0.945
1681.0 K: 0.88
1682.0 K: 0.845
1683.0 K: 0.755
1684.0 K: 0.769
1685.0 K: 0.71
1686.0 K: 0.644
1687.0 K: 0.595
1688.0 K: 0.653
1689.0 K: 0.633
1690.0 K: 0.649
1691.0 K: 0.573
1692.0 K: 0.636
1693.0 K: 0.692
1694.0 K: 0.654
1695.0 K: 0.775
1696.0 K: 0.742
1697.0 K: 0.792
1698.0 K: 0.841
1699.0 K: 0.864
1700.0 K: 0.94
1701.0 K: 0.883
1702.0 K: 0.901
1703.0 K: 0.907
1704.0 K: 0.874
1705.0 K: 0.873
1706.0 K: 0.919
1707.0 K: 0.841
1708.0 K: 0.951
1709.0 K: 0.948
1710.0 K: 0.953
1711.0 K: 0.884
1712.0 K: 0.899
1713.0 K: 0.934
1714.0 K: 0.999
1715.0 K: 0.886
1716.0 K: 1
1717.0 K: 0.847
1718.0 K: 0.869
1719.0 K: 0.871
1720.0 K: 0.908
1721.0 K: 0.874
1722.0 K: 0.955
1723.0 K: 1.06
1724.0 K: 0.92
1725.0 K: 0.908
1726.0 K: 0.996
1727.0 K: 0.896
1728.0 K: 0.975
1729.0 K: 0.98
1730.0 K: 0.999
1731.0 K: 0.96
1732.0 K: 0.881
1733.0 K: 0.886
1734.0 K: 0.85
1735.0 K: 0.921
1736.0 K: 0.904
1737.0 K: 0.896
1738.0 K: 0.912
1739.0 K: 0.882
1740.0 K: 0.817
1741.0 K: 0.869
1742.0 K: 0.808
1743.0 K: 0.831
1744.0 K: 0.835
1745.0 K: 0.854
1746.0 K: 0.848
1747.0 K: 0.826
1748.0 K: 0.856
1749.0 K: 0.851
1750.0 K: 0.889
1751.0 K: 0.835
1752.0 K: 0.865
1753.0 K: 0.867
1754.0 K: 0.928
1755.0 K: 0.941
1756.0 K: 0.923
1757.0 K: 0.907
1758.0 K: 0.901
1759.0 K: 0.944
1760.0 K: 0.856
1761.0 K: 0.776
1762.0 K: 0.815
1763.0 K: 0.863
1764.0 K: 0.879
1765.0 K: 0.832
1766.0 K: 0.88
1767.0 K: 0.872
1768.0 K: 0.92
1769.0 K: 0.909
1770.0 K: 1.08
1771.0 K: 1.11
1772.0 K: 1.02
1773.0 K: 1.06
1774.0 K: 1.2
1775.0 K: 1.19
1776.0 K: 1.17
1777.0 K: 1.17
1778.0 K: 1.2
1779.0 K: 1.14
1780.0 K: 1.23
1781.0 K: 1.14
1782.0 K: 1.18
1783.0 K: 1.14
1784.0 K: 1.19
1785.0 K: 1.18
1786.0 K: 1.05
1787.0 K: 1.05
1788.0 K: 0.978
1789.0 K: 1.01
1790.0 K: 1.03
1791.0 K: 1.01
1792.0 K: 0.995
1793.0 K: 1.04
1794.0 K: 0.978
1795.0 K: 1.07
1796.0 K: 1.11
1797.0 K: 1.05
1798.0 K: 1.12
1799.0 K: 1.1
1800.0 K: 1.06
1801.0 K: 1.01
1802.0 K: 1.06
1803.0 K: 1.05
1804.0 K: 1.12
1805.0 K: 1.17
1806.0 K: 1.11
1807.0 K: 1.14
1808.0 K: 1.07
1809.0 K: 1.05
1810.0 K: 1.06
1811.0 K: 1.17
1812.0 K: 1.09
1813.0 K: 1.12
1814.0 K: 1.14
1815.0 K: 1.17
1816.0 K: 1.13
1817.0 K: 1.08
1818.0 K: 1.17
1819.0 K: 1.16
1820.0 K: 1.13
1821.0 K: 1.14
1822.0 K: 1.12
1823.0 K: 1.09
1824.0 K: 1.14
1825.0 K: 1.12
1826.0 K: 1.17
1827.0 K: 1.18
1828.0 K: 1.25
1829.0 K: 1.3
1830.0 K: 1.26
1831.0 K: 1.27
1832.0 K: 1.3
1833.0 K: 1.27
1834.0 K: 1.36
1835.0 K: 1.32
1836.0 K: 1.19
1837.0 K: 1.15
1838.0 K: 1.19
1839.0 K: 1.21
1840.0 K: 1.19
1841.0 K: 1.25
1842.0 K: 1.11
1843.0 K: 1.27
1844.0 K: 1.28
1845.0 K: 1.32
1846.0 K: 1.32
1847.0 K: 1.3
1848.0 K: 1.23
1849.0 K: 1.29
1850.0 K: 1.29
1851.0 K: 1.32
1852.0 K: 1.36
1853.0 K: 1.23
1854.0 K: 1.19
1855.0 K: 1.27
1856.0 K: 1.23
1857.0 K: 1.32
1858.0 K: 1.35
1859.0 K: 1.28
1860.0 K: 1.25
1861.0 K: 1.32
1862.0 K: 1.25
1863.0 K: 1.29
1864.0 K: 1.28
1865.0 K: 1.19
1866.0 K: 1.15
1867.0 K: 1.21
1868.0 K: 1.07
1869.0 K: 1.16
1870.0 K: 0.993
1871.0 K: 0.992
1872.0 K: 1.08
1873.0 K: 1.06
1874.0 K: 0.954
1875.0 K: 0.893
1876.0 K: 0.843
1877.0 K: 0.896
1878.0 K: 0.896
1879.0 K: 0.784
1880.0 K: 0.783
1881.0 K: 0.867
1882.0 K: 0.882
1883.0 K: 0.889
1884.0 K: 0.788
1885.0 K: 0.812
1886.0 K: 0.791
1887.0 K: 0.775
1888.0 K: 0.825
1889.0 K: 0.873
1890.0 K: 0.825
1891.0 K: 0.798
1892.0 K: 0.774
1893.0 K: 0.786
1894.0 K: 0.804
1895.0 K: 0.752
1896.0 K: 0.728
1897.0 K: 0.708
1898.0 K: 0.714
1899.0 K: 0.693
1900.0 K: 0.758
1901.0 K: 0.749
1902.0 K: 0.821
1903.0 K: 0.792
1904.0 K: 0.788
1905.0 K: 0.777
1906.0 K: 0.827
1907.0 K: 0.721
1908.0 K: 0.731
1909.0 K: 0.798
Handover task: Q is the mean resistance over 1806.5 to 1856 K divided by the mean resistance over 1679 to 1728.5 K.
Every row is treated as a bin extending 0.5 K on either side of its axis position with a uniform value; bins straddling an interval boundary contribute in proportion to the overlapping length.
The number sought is 1.42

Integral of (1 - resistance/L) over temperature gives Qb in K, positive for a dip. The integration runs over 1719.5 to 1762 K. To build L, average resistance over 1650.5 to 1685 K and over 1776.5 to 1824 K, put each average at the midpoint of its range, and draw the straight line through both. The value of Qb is 7.6 K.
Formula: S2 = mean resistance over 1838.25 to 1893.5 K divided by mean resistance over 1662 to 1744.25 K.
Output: 1.2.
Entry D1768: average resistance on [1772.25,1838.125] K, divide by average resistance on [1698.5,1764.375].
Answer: 1.3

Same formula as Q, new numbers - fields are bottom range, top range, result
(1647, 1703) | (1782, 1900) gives 1.13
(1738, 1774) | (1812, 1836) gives 1.33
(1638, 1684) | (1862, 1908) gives 0.82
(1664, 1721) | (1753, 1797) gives 1.13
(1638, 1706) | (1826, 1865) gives 1.29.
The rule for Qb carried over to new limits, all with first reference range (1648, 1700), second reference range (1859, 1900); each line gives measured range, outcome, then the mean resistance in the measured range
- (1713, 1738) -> 0.84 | 0.927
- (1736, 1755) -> 1.86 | 0.863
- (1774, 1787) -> -2.88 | 1.16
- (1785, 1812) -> -3.35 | 1.07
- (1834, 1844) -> -2.93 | 1.22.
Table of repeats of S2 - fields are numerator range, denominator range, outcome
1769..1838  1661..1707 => 1.24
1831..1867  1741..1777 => 1.37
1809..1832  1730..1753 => 1.33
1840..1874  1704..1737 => 1.33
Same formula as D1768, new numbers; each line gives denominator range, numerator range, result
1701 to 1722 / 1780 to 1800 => 1.19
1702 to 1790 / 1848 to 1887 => 1.15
